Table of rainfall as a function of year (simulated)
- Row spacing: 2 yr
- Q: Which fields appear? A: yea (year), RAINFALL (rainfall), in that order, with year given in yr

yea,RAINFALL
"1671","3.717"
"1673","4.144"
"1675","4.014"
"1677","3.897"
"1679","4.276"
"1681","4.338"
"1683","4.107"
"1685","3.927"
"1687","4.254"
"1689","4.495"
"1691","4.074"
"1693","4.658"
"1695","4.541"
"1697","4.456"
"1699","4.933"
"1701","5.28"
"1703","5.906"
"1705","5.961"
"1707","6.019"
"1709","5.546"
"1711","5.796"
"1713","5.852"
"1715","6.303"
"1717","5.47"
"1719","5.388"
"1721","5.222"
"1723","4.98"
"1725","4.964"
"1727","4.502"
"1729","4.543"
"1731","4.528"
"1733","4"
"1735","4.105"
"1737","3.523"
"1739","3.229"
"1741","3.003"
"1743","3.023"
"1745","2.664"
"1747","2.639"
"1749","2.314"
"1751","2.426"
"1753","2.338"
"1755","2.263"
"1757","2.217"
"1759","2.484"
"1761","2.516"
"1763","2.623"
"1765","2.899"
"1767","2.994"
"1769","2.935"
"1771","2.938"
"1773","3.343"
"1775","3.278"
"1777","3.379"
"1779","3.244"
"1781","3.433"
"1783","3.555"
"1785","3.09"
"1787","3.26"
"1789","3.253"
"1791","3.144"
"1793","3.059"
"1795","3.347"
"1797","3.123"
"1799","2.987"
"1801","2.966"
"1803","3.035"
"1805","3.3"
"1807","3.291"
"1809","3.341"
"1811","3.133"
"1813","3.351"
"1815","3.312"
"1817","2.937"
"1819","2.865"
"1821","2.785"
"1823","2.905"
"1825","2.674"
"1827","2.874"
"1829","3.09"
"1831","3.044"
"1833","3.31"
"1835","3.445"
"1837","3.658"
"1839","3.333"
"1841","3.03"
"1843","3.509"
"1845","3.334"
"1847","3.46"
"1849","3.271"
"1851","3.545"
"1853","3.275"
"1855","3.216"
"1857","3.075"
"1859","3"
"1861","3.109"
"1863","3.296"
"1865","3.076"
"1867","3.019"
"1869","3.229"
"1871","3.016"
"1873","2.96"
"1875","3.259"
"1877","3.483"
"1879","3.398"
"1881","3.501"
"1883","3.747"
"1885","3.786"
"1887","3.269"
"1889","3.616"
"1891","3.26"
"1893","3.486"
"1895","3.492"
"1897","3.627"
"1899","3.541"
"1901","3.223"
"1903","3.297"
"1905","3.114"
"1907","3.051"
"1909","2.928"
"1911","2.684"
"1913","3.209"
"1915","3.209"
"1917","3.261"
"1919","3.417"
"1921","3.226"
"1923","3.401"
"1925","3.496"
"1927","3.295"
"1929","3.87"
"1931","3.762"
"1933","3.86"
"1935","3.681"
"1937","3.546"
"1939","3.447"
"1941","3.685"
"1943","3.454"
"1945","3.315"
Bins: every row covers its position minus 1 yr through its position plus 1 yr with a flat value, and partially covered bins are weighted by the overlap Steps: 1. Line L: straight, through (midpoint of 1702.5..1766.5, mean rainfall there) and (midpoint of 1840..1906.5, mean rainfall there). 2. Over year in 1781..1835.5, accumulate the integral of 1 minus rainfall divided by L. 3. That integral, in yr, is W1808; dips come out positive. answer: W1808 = 7.7 yr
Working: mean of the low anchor 4.02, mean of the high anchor 3.32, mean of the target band 3.13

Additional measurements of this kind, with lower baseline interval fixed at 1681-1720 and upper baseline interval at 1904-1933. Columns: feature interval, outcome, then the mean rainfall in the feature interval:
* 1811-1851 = 8.31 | 3.18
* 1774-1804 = 7.92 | 3.21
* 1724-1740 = 2.17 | 4.17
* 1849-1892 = 4.61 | 3.29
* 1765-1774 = 2.95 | 3.04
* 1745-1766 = 9.75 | 2.48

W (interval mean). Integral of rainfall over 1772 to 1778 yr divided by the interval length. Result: 3.33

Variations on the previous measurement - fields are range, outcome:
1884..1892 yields 3.48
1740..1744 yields 3.01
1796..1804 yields 3.03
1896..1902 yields 3.46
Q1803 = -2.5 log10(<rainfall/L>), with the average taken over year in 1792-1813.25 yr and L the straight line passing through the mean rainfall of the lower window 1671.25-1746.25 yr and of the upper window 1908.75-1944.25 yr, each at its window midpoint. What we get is 0.274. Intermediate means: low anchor 4.58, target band 3.17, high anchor 3.42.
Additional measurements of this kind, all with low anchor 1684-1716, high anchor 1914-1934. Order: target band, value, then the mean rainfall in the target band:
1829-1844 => 0.24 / 3.32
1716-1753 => 0.25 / 3.88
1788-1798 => 0.36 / 3.19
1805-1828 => 0.36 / 3.05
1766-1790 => 0.37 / 3.23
